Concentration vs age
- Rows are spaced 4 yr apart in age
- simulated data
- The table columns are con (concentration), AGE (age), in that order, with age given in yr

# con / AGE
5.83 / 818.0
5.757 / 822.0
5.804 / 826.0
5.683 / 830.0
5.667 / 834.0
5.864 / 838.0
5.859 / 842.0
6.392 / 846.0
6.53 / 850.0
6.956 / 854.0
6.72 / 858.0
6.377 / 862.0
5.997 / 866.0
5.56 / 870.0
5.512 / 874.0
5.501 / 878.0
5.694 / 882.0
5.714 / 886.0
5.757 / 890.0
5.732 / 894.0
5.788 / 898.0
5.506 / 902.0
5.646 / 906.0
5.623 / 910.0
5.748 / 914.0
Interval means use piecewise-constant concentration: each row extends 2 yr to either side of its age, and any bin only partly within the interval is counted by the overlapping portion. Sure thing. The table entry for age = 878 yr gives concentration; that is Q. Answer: 5.501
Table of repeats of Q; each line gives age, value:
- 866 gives 5.997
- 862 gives 6.377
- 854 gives 6.956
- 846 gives 6.392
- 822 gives 5.757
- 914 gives 5.748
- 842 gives 5.859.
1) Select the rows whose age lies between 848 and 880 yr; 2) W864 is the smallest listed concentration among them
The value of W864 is 5.501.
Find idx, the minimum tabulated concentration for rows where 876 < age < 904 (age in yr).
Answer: 5.501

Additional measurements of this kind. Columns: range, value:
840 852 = 5.859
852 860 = 6.72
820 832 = 5.683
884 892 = 5.714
